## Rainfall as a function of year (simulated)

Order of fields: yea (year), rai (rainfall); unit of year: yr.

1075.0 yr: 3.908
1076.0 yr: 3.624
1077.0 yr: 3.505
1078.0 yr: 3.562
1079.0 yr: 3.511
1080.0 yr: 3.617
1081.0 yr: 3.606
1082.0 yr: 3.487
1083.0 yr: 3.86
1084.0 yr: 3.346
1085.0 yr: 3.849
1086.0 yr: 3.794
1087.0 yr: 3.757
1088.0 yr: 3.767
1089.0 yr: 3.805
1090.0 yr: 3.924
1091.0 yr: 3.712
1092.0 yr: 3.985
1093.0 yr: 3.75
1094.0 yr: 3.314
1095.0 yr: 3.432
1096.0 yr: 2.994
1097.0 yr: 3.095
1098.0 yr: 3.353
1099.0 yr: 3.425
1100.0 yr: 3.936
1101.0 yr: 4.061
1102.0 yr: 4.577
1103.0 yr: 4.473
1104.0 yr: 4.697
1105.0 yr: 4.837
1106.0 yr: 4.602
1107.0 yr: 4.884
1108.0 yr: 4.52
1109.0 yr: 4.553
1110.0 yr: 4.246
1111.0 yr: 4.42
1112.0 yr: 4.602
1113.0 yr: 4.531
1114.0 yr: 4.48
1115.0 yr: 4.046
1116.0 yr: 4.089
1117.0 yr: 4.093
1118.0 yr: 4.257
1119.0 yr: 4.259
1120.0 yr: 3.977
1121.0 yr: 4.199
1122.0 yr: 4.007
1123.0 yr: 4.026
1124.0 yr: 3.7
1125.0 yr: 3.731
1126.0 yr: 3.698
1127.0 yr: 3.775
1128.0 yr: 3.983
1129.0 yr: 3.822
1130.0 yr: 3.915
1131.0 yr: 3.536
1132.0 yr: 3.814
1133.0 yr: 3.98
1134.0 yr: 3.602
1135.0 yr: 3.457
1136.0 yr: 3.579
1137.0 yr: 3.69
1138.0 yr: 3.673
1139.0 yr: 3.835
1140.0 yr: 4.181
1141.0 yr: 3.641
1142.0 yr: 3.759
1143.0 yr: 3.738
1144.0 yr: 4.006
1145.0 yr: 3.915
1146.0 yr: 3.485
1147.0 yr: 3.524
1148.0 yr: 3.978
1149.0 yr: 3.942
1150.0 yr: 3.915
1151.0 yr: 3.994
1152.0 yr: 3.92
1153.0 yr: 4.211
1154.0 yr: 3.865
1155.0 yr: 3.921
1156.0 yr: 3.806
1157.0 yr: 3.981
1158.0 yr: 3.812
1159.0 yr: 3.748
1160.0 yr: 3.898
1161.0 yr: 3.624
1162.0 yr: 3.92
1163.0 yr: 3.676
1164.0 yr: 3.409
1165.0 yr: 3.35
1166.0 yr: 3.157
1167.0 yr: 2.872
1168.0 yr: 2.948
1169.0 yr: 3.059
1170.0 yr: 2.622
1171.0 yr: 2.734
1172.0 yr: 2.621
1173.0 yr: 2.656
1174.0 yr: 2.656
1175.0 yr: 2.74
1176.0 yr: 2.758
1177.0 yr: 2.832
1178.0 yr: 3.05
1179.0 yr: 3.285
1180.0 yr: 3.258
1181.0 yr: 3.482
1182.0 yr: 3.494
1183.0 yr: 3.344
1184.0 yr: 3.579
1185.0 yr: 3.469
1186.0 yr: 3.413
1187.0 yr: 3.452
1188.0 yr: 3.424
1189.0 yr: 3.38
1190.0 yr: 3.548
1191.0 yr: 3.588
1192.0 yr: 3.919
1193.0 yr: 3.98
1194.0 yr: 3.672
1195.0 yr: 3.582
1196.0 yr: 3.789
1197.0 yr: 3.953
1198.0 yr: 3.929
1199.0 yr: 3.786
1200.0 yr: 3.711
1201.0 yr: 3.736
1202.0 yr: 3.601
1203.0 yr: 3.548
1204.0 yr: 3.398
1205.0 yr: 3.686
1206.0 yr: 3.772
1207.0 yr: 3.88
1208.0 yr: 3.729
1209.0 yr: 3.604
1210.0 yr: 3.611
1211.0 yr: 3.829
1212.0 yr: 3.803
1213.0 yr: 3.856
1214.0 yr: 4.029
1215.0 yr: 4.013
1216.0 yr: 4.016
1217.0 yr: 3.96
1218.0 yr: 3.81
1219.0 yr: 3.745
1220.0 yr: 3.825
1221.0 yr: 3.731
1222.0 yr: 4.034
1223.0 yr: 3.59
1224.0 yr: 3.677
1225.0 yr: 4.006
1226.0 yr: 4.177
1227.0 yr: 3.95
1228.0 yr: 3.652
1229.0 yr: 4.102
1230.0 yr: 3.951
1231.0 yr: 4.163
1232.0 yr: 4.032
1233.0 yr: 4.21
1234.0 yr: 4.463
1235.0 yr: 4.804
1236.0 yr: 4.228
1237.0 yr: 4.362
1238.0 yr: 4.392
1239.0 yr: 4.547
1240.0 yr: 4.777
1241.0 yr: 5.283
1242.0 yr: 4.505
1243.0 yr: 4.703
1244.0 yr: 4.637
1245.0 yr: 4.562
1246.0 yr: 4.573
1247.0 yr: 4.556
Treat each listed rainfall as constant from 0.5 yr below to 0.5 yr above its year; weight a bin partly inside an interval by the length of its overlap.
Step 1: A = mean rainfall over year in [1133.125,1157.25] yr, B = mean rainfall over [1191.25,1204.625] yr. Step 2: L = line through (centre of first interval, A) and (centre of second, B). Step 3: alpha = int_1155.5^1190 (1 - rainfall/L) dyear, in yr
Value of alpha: 4.49 yr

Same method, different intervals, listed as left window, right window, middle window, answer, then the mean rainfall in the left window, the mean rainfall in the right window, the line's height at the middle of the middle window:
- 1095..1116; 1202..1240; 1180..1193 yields 1.7 yr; 4.19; 3.96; 4.03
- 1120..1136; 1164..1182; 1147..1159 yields -2.0 yr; 3.81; 2.97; 3.35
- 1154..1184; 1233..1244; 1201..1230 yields 2.4 yr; 3.28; 4.59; 4.16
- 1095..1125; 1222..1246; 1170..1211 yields 7.8 yr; 4.15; 4.29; 4.24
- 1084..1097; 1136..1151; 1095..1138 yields -3.5 yr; 3.64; 3.8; 3.72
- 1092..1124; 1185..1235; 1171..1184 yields 2.9 yr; 4.11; 3.81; 3.91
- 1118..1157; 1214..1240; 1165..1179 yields 3.8 yr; 3.85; 4.07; 3.94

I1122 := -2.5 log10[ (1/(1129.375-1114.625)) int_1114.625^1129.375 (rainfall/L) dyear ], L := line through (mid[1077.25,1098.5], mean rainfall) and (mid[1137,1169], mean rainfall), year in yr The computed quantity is -0.09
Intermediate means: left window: 3.6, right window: 3.72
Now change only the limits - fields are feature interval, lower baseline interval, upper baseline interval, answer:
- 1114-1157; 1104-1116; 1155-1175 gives 0.014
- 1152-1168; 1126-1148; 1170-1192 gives -0.062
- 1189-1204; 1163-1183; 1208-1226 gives -0.078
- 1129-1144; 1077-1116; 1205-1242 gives 0.064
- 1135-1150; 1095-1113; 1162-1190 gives -0.042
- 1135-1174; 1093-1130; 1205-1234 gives 0.119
